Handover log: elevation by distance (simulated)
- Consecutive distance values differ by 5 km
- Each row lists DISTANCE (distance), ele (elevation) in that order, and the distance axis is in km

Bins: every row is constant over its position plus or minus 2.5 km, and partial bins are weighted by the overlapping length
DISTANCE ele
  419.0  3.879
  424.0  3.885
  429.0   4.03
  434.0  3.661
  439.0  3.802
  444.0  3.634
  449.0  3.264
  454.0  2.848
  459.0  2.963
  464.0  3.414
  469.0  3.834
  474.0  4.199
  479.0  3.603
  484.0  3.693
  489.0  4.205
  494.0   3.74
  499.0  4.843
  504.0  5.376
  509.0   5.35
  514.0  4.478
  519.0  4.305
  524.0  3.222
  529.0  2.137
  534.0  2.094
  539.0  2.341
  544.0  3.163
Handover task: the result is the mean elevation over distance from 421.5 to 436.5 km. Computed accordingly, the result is 3.86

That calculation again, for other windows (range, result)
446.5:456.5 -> 3.06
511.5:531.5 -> 3.54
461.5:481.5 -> 3.76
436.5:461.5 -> 3.3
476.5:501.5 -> 4.02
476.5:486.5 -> 3.65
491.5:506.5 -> 4.65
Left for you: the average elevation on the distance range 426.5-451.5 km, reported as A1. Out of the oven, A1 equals 3.68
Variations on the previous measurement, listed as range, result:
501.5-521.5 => 4.88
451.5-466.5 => 3.08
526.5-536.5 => 2.12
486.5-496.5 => 3.97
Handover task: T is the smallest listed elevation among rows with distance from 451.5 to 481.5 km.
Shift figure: 2.848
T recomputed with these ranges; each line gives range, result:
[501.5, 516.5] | 4.478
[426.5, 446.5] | 3.634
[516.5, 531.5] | 2.137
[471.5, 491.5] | 3.603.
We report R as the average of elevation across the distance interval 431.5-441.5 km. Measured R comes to 3.73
